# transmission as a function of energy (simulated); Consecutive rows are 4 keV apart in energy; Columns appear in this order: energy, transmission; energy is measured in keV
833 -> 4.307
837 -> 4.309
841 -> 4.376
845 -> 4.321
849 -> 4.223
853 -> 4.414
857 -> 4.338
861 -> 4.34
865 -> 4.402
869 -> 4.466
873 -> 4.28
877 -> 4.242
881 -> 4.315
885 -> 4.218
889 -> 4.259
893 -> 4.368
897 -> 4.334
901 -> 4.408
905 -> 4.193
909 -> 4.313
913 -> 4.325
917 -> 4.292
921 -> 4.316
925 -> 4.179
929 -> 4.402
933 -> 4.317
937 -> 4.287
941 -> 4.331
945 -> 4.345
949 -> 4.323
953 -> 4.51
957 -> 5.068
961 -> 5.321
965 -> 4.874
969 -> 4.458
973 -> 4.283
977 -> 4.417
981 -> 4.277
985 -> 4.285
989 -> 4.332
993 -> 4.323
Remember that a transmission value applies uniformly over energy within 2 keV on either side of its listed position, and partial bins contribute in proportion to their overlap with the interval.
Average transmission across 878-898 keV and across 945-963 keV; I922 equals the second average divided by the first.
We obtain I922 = 1.1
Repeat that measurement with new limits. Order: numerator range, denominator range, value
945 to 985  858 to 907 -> 1.06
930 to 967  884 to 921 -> 1.07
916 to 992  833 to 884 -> 1.03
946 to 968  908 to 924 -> 1.11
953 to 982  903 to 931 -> 1.09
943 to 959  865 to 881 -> 1.05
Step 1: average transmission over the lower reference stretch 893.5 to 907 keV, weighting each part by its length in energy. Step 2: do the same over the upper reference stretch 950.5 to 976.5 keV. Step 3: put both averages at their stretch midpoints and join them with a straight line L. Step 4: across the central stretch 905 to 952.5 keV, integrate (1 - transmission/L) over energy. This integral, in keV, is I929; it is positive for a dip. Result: 2.0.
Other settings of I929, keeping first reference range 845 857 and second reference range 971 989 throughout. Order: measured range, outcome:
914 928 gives 0.1 keV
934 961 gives -1.3 keV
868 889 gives 0.1 keV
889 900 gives 0.0 keV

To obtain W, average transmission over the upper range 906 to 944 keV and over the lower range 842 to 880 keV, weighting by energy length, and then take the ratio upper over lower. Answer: 1.0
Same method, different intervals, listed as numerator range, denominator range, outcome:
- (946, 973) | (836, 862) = 1.09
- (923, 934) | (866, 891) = 1.00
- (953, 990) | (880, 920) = 1.07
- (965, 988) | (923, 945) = 1.02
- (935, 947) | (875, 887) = 1.01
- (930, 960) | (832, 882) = 1.03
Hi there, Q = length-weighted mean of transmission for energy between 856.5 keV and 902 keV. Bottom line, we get 4.33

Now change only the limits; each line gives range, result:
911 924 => 4.3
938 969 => 4.65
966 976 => 4.43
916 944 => 4.31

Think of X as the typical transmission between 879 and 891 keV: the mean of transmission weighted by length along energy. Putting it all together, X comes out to 4.26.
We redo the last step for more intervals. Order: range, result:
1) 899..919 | 4.31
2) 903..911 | 4.25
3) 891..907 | 4.33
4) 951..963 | 4.97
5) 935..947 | 4.32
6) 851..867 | 4.37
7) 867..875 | 4.37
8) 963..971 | 4.67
